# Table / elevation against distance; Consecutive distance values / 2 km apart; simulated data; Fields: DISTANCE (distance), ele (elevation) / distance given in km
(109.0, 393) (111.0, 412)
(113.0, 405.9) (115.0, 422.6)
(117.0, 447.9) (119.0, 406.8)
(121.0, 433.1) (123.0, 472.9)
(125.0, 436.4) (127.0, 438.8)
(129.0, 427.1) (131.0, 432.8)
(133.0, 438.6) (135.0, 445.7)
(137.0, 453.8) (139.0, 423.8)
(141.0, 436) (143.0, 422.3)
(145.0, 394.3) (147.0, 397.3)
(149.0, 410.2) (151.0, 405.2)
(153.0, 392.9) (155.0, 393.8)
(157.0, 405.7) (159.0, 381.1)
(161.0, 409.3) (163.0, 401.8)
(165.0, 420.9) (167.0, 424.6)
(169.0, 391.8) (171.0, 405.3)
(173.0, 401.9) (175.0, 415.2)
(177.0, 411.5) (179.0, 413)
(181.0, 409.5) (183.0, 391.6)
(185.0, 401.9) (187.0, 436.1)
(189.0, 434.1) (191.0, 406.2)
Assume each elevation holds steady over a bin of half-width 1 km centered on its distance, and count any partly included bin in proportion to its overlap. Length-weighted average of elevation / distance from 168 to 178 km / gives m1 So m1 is 405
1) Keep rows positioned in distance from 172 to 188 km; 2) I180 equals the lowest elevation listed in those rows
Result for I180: 391.6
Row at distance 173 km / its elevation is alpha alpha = 401.9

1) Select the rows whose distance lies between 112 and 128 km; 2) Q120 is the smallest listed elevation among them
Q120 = 405.9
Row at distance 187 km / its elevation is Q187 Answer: 436.1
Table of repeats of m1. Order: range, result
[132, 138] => 446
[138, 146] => 419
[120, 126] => 447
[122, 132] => 442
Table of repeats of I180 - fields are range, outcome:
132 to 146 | 394.3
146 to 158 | 392.9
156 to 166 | 381.1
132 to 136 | 438.6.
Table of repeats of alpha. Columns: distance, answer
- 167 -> 424.6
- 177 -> 411.5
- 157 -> 405.7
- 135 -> 445.7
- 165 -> 420.9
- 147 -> 397.3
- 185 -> 401.9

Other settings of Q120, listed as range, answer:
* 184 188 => 401.9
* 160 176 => 391.8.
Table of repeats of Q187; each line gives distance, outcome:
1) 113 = 405.9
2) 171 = 405.3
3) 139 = 423.8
